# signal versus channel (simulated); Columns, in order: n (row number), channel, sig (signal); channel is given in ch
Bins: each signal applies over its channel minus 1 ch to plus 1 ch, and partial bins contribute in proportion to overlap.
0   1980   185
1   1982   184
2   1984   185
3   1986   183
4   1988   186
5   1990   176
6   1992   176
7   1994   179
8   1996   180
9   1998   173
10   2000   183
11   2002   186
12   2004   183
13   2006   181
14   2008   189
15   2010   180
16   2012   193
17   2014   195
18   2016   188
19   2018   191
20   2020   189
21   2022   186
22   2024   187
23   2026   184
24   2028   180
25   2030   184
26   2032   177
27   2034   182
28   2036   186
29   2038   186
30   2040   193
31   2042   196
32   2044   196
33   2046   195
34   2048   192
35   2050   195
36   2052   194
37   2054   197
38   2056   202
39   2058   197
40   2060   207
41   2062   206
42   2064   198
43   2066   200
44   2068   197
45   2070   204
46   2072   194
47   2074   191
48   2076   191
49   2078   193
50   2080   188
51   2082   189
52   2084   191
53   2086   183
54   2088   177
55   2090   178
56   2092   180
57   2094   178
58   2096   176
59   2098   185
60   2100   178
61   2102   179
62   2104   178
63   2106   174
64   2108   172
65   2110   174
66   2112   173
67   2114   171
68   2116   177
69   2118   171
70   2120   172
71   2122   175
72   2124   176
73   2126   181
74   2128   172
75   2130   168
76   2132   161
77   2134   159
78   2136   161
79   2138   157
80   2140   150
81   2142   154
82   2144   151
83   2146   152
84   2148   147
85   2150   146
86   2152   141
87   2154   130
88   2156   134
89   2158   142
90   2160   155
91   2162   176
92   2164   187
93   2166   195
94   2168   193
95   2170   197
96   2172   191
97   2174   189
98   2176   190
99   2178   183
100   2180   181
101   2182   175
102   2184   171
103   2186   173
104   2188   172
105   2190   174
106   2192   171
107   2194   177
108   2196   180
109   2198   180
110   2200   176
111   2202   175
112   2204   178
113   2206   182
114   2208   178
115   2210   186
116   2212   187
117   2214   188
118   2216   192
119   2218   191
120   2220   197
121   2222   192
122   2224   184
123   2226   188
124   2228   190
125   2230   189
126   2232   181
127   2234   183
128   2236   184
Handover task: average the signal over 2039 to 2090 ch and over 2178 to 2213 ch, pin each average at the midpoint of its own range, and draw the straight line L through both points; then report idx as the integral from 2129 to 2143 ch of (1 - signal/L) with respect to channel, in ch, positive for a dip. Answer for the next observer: 2.0 ch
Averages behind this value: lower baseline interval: 194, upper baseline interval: 178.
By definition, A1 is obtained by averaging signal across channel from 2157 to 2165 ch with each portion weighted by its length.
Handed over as 165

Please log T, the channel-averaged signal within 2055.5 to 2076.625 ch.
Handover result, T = 199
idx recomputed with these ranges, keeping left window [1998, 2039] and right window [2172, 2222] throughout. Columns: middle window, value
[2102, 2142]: 3.0 ch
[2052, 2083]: -2.1 ch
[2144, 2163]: 3.7 ch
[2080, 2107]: 0.4 ch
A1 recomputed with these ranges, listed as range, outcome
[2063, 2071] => 200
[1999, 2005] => 184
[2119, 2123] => 174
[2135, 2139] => 159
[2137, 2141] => 154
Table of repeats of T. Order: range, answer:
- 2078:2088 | 187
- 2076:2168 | 170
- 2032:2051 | 190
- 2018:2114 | 188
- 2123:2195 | 168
